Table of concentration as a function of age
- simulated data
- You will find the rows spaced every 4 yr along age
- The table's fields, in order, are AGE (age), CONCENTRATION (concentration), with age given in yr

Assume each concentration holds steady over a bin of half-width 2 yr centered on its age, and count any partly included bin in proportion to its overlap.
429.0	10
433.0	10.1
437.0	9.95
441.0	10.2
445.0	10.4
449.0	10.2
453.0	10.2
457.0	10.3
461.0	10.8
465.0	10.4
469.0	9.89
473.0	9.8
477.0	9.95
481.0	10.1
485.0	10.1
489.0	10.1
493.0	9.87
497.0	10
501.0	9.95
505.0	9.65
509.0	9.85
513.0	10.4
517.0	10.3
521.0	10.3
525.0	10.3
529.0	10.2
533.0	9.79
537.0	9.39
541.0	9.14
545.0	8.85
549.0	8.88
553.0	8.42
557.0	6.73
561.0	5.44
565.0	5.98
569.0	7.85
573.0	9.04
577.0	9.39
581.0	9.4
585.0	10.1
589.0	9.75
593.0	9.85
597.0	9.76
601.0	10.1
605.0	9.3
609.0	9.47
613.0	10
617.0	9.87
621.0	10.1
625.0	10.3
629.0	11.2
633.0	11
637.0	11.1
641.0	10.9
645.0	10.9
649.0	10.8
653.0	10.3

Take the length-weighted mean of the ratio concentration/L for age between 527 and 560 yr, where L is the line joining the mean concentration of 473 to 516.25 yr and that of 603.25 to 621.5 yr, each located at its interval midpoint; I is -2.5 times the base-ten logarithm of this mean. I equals 0.12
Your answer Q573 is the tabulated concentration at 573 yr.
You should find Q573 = 9.04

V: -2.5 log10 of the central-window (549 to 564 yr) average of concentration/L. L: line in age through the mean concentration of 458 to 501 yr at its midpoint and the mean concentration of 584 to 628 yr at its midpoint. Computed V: 0.37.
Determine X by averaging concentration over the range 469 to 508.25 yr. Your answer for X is 9.94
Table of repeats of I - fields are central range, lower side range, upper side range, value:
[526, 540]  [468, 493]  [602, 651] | 0.04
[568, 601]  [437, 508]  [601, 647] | 0.09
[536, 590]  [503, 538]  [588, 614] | 0.17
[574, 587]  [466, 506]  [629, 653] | 0.10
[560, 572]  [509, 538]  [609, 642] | 0.46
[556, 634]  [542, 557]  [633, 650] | 0.06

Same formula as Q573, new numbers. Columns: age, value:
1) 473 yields 9.8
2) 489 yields 10.1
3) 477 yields 9.95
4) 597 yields 9.76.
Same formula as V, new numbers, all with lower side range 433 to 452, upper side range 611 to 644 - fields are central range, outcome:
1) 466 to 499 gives 0.029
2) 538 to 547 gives 0.151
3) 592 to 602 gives 0.066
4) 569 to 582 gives 0.157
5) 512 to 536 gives 0.019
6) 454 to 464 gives -0.030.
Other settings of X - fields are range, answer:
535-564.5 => 8.01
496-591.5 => 9.12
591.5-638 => 10.2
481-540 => 10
